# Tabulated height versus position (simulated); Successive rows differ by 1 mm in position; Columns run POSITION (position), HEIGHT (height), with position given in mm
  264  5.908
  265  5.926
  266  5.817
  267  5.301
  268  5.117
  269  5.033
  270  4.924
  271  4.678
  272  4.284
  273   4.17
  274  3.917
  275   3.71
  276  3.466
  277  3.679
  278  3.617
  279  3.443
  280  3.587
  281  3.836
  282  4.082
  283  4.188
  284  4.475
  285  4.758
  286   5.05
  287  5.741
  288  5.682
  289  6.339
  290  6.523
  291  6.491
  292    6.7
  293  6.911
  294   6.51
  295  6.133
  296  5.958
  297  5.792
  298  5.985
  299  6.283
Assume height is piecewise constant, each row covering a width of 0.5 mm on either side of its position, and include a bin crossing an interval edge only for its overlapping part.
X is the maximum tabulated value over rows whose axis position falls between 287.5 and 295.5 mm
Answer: 6.911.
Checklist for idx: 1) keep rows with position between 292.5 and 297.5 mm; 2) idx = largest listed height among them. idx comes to 6.911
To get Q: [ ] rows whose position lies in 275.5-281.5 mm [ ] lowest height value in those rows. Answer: 3.443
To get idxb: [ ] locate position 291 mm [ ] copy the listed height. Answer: 6.491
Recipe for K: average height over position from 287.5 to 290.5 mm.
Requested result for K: 6.18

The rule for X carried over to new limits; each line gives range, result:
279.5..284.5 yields 4.475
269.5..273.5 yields 4.924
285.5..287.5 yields 5.741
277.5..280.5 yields 3.617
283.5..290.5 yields 6.523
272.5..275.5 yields 4.17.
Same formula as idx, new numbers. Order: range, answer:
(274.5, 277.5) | 3.71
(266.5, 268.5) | 5.301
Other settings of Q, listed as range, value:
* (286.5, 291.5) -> 5.682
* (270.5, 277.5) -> 3.466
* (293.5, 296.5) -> 5.958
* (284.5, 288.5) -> 4.758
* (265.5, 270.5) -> 4.924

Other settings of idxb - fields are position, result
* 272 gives 4.284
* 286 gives 5.05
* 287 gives 5.741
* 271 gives 4.678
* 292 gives 6.7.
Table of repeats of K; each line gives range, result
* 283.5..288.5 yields 5.14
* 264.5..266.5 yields 5.87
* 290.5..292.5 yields 6.6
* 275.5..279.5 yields 3.55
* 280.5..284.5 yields 4.15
